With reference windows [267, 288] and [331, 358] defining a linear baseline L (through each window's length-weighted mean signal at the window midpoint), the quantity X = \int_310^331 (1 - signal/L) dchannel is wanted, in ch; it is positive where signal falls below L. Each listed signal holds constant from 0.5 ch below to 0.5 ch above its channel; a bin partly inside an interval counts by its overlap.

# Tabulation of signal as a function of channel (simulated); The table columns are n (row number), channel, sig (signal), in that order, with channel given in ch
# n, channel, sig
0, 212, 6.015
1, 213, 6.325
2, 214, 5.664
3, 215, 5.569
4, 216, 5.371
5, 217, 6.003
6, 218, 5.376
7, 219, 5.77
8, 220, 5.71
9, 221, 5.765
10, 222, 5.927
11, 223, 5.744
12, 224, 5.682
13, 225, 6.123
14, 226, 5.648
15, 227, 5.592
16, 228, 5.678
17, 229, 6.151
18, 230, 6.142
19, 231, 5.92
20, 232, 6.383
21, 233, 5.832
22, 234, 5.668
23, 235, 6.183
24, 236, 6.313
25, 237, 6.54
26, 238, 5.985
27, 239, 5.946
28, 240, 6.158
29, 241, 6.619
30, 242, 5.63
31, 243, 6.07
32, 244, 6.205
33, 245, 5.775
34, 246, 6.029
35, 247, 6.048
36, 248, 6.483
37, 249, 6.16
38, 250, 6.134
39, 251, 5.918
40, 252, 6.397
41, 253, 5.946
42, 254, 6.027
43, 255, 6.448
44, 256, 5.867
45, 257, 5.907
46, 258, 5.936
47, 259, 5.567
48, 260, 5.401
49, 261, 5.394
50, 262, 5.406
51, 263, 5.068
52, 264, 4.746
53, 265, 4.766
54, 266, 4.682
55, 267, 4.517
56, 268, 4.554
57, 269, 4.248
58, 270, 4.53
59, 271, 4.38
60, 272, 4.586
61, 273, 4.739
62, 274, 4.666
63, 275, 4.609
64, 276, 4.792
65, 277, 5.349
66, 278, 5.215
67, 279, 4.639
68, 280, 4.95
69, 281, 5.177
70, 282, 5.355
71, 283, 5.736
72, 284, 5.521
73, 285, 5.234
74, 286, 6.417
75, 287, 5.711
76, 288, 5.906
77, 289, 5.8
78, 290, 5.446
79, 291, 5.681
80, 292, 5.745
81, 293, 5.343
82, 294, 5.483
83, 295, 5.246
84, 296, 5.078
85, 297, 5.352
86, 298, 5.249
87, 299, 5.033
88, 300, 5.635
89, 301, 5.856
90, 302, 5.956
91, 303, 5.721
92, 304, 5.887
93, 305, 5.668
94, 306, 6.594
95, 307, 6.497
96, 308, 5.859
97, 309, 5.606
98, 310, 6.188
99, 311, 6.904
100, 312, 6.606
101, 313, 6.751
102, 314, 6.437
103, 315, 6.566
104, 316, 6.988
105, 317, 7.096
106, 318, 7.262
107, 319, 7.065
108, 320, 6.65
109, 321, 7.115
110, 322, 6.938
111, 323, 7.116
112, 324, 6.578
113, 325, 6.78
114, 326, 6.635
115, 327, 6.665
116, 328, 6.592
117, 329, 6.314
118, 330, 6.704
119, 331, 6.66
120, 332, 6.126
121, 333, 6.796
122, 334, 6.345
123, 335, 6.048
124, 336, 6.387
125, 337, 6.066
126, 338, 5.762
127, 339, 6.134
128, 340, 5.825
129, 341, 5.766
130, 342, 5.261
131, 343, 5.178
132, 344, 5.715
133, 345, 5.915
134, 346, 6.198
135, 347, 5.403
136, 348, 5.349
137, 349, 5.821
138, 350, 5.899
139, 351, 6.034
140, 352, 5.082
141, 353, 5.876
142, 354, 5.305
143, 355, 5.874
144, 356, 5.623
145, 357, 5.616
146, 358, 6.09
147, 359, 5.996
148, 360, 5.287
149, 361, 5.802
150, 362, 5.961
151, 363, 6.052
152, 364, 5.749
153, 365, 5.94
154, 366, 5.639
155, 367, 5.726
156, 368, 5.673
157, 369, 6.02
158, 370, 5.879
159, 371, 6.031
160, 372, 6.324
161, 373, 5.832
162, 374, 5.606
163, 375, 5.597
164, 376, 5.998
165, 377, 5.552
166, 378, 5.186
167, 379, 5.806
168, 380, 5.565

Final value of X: -4.6 ch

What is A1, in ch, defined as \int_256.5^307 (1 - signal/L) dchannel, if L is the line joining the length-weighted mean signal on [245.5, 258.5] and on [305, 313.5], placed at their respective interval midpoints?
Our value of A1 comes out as 7.5 ch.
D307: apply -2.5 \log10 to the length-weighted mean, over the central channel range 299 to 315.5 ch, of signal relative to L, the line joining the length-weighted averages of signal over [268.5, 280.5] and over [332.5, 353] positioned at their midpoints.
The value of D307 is -0.17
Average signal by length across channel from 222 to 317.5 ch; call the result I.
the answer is 5.7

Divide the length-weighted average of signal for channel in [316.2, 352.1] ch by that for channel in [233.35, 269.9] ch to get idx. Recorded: 1.1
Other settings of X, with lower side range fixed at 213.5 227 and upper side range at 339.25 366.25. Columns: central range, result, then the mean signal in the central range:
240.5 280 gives 2.1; 5.42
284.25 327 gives -3.1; 6.14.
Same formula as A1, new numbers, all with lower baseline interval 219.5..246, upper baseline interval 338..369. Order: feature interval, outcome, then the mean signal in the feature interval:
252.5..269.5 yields 1.72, 5.32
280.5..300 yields 1.19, 5.5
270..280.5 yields 1.98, 4.78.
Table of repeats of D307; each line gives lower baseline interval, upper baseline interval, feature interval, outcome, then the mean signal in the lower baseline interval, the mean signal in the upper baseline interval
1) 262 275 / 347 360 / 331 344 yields -0.10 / 4.65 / 5.69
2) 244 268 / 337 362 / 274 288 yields 0.08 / 5.67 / 5.71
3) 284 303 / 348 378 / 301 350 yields -0.12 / 5.57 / 5.77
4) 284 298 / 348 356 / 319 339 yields -0.16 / 5.56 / 5.67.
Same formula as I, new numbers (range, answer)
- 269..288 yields 5.09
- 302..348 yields 6.33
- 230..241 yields 6.12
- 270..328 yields 5.86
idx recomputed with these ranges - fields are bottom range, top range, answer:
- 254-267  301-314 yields 1.14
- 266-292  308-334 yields 1.30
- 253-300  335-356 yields 1.09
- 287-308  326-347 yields 1.08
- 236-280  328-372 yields 1.07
